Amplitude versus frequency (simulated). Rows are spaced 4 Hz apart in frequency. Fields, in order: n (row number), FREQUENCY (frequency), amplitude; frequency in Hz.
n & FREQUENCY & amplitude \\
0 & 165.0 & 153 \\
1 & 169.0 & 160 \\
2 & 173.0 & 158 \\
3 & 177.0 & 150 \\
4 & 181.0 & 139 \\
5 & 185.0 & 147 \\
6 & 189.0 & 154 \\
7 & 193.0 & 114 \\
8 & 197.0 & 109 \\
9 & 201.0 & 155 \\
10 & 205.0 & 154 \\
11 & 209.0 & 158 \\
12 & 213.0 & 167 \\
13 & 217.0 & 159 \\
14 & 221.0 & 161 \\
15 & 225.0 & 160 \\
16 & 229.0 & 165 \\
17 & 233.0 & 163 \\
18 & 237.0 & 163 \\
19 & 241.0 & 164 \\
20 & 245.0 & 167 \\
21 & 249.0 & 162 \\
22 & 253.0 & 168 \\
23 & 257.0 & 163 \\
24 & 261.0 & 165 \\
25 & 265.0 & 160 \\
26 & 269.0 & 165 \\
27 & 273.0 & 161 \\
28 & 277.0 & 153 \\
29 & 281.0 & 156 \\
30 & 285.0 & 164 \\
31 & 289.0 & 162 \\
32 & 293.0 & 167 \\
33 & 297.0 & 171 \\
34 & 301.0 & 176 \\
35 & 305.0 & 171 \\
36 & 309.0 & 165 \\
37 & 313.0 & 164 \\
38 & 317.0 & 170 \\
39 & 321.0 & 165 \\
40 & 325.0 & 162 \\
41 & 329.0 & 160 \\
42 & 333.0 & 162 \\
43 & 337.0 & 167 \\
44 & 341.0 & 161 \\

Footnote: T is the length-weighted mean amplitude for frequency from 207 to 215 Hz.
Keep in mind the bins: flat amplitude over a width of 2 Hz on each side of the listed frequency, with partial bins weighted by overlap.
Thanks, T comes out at 162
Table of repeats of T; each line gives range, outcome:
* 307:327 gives 165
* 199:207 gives 154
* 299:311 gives 171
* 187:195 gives 134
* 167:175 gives 159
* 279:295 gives 162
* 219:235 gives 162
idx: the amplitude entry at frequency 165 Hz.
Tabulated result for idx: 153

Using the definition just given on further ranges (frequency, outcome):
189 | 154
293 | 167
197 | 109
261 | 165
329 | 160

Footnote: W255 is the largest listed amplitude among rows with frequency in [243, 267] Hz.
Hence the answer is 168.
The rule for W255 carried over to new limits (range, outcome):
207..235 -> 167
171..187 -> 158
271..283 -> 161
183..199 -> 154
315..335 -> 170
